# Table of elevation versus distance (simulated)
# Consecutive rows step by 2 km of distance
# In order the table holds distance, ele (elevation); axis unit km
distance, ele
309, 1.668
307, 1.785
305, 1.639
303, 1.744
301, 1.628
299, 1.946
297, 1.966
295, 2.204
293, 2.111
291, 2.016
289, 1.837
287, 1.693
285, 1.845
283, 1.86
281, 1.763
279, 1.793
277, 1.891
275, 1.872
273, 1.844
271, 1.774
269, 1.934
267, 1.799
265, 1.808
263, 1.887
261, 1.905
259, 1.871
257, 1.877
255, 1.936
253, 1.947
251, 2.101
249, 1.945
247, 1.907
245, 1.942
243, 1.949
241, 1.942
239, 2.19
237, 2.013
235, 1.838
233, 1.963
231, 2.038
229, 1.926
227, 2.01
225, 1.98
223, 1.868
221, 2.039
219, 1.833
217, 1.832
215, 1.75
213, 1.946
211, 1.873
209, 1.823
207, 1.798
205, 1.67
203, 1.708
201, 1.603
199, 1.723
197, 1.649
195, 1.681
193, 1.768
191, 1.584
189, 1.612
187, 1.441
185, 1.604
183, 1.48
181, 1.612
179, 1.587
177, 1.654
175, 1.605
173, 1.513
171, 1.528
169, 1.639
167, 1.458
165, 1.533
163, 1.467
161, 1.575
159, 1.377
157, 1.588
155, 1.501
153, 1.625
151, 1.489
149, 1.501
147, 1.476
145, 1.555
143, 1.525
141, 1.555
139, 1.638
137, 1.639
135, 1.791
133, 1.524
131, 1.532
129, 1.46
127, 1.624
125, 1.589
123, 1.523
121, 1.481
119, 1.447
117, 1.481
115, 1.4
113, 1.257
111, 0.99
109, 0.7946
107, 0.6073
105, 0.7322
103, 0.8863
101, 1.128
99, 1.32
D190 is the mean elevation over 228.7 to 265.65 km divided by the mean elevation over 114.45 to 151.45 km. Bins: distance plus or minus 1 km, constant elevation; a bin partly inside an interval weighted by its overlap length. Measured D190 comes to 1.3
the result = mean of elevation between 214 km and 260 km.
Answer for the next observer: 1.94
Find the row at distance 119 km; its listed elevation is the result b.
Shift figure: 1.447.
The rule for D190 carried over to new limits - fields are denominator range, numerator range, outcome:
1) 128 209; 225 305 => 1.20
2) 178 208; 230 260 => 1.20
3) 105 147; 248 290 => 1.33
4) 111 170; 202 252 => 1.26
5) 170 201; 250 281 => 1.17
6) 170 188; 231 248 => 1.27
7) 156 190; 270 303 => 1.21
